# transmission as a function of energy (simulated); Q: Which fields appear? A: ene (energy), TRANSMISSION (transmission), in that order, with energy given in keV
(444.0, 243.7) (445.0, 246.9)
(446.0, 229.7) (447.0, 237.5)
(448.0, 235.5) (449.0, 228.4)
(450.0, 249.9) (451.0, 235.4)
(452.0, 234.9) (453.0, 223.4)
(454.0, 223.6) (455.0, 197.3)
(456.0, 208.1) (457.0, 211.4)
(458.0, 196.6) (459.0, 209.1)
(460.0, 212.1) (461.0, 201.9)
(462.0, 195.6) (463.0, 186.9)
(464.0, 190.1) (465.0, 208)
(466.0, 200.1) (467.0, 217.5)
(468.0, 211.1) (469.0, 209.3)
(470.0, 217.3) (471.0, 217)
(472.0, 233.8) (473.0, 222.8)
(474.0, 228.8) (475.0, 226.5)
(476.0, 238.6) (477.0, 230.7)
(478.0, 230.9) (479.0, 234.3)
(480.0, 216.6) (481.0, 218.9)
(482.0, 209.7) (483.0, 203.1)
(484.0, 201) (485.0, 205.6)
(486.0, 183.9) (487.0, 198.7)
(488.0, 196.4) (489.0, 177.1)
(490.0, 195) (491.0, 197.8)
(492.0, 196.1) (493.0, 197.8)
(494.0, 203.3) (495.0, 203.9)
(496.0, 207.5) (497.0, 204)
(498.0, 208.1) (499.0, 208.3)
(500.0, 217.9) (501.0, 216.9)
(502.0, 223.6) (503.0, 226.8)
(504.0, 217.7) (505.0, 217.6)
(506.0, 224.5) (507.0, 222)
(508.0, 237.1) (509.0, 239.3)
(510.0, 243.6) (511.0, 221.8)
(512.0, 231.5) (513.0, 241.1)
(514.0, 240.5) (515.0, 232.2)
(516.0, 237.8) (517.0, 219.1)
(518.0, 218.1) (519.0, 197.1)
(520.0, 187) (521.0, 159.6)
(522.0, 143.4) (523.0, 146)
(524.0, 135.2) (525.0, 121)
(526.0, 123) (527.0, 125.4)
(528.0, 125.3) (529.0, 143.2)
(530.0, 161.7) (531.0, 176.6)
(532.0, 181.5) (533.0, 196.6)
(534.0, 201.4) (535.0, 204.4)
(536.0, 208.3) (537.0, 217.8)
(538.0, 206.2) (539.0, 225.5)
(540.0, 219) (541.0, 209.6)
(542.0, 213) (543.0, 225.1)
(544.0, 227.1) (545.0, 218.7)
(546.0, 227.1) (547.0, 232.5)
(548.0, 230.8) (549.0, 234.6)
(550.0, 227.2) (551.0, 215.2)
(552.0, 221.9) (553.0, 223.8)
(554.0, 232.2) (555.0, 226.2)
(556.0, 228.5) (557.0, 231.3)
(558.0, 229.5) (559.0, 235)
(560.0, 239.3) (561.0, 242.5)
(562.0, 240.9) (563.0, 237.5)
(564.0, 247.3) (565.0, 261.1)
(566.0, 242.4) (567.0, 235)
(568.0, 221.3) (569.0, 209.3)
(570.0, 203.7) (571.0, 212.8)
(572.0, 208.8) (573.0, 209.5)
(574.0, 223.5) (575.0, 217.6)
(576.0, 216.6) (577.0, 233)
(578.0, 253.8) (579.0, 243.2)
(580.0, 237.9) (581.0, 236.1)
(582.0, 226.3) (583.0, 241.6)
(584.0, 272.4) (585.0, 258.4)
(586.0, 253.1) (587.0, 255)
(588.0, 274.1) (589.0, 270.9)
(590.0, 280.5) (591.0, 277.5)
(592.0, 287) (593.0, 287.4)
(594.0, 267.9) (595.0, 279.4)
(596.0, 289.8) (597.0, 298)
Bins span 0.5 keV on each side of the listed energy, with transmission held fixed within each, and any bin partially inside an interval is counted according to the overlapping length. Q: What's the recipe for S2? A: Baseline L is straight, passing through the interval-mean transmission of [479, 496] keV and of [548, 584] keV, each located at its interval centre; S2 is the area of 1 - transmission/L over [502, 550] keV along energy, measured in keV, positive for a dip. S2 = 2.9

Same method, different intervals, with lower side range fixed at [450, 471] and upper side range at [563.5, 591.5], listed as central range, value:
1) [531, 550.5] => 1.3 keV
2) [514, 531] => 4.2 keV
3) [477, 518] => 0.9 keV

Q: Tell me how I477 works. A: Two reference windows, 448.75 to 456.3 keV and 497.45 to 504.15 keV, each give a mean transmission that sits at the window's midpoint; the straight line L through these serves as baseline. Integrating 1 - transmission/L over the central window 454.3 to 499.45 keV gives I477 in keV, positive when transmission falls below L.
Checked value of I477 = 2.6 keV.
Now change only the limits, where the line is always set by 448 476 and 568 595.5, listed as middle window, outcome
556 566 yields 0.01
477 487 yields 0.39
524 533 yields 3.30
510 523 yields 1.10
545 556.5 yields 0.52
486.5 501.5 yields 1.45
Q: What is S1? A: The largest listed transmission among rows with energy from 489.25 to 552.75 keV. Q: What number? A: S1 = 243.6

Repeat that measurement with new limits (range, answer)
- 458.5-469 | 217.5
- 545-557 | 234.6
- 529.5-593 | 287.4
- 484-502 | 223.6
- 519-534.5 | 201.4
